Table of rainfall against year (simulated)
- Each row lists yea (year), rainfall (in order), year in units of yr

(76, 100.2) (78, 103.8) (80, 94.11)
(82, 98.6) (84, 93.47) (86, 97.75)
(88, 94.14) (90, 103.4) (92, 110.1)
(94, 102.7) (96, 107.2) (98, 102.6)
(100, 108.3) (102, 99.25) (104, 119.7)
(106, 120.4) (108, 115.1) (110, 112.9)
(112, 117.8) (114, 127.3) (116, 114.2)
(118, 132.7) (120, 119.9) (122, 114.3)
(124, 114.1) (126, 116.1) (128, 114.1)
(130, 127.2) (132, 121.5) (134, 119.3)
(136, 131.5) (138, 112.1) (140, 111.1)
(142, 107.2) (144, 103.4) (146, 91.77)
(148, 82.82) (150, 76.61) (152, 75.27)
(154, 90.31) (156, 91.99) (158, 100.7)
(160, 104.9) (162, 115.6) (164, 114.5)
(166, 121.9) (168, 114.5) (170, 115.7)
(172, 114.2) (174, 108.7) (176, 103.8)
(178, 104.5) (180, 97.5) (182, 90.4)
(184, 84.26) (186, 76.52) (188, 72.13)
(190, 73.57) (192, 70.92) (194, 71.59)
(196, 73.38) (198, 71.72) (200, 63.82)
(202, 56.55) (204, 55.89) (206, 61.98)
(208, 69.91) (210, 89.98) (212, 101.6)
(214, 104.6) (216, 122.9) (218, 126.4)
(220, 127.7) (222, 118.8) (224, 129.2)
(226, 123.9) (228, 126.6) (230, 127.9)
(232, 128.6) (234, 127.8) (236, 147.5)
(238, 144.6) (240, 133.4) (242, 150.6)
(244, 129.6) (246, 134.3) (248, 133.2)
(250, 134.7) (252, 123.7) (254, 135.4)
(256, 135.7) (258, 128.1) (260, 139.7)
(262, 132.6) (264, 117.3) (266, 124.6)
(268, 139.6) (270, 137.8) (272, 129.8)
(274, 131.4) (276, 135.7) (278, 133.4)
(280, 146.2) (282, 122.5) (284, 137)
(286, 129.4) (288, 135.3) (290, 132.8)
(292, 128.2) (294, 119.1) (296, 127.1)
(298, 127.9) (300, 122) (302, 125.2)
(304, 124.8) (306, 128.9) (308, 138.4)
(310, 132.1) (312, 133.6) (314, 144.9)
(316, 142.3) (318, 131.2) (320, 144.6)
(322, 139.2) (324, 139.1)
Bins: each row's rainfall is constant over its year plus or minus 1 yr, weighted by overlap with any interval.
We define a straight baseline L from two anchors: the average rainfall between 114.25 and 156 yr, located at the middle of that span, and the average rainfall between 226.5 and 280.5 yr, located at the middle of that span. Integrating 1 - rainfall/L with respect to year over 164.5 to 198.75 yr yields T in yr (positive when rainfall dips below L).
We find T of 7.4 yr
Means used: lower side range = 109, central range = 92.6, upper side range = 133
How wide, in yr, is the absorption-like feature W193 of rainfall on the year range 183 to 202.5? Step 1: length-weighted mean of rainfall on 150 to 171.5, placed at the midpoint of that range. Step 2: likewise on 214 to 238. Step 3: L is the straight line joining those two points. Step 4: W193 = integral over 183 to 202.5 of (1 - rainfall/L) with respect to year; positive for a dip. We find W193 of 7.3 yr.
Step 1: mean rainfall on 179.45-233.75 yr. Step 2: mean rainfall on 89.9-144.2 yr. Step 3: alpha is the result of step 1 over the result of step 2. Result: 0.8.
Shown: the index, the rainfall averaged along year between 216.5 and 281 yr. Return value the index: 132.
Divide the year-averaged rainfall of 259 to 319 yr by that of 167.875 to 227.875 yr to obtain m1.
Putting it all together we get 1.4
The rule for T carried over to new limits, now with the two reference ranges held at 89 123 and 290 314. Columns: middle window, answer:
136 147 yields 0.8 yr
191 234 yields 8.8 yr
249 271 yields -1.1 yr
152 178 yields 2.5 yr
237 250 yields -1.4 yr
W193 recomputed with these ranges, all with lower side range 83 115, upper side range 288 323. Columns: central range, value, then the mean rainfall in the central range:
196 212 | 6.74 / 69.7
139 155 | 3.01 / 92.3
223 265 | -2.58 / 133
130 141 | -0.72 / 120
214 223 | 0.01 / 122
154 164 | 1.05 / 103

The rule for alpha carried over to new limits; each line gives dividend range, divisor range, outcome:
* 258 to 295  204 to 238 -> 1.16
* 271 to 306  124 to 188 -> 1.25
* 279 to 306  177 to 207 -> 1.72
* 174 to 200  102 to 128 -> 0.70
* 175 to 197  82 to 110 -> 0.79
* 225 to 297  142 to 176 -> 1.30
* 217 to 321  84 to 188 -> 1.24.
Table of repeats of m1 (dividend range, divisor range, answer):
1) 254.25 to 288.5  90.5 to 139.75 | 1.15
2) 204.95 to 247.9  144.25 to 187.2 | 1.22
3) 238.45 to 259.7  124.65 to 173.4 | 1.25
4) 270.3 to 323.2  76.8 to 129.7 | 1.21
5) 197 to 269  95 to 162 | 1.07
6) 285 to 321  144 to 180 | 1.30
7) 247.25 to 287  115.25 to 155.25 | 1.22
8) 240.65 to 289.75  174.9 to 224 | 1.51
